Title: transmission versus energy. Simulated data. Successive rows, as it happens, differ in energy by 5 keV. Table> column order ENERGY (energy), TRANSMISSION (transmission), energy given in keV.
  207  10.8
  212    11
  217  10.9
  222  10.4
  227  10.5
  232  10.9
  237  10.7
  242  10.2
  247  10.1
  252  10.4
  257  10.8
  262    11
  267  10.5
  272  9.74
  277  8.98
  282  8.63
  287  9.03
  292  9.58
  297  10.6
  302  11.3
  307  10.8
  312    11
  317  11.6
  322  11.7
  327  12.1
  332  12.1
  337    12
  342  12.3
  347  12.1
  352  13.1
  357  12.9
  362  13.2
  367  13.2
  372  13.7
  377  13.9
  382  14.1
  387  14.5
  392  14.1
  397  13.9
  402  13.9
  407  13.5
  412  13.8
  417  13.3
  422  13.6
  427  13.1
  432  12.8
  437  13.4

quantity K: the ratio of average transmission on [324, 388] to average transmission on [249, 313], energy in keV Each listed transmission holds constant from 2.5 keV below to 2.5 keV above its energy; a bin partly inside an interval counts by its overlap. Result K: 1.28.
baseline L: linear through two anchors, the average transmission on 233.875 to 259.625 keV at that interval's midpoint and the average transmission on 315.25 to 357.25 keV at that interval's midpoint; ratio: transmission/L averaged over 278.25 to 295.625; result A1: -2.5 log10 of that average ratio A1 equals 0.22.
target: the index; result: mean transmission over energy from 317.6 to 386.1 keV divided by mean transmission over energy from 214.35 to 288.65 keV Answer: 1.3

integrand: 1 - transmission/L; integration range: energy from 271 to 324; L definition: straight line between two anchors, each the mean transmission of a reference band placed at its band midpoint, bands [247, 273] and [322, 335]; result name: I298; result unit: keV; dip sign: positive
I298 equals 5.04 keV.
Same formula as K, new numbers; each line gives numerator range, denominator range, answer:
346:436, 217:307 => 1.32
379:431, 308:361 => 1.14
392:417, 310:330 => 1.18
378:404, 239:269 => 1.34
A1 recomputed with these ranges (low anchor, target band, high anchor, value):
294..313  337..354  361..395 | 0.01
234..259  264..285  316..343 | 0.16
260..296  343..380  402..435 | -0.11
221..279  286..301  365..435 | 0.14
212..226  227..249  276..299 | -0.02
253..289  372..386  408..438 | -0.14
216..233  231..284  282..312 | 0.03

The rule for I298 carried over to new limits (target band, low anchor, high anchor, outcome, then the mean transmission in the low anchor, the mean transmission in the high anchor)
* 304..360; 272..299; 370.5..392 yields -1.6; 9.38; 14.1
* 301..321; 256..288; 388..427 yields -0.5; 9.8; 13.7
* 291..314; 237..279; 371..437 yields 1.2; 10.3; 13.7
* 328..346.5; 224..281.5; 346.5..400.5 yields 0.7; 10.3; 13.6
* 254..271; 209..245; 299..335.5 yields 0.5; 10.7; 11.5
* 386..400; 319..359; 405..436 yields -1.2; 12.3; 13.4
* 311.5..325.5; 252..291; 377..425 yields -0.3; 9.84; 13.8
